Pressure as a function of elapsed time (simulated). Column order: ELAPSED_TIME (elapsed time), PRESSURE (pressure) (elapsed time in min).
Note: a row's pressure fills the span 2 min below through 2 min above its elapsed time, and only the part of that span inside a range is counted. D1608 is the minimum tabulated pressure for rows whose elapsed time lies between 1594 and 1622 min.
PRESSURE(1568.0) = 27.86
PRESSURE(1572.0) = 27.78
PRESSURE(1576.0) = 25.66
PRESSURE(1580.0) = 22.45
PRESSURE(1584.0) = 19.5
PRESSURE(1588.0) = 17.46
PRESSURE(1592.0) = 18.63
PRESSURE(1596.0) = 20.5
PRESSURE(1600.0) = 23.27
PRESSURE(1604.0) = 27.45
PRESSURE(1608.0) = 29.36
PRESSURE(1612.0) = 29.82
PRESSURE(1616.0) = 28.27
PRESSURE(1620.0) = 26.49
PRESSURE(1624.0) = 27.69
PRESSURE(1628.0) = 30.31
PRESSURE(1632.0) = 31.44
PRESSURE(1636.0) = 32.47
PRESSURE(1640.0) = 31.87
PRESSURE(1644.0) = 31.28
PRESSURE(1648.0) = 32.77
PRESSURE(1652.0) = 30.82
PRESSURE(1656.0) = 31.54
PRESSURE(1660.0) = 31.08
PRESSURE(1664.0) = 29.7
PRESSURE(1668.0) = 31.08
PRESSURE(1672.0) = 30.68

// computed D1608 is 20.5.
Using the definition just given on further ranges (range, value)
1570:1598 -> 17.46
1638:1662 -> 30.82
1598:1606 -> 23.27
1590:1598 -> 18.63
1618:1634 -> 26.49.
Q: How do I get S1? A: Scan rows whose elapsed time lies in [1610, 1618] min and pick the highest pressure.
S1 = 29.82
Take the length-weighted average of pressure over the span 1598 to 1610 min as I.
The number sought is 26.7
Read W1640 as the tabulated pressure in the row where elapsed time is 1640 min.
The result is 31.87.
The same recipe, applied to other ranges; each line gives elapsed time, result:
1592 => 18.63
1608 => 29.36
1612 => 29.82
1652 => 30.82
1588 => 17.46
